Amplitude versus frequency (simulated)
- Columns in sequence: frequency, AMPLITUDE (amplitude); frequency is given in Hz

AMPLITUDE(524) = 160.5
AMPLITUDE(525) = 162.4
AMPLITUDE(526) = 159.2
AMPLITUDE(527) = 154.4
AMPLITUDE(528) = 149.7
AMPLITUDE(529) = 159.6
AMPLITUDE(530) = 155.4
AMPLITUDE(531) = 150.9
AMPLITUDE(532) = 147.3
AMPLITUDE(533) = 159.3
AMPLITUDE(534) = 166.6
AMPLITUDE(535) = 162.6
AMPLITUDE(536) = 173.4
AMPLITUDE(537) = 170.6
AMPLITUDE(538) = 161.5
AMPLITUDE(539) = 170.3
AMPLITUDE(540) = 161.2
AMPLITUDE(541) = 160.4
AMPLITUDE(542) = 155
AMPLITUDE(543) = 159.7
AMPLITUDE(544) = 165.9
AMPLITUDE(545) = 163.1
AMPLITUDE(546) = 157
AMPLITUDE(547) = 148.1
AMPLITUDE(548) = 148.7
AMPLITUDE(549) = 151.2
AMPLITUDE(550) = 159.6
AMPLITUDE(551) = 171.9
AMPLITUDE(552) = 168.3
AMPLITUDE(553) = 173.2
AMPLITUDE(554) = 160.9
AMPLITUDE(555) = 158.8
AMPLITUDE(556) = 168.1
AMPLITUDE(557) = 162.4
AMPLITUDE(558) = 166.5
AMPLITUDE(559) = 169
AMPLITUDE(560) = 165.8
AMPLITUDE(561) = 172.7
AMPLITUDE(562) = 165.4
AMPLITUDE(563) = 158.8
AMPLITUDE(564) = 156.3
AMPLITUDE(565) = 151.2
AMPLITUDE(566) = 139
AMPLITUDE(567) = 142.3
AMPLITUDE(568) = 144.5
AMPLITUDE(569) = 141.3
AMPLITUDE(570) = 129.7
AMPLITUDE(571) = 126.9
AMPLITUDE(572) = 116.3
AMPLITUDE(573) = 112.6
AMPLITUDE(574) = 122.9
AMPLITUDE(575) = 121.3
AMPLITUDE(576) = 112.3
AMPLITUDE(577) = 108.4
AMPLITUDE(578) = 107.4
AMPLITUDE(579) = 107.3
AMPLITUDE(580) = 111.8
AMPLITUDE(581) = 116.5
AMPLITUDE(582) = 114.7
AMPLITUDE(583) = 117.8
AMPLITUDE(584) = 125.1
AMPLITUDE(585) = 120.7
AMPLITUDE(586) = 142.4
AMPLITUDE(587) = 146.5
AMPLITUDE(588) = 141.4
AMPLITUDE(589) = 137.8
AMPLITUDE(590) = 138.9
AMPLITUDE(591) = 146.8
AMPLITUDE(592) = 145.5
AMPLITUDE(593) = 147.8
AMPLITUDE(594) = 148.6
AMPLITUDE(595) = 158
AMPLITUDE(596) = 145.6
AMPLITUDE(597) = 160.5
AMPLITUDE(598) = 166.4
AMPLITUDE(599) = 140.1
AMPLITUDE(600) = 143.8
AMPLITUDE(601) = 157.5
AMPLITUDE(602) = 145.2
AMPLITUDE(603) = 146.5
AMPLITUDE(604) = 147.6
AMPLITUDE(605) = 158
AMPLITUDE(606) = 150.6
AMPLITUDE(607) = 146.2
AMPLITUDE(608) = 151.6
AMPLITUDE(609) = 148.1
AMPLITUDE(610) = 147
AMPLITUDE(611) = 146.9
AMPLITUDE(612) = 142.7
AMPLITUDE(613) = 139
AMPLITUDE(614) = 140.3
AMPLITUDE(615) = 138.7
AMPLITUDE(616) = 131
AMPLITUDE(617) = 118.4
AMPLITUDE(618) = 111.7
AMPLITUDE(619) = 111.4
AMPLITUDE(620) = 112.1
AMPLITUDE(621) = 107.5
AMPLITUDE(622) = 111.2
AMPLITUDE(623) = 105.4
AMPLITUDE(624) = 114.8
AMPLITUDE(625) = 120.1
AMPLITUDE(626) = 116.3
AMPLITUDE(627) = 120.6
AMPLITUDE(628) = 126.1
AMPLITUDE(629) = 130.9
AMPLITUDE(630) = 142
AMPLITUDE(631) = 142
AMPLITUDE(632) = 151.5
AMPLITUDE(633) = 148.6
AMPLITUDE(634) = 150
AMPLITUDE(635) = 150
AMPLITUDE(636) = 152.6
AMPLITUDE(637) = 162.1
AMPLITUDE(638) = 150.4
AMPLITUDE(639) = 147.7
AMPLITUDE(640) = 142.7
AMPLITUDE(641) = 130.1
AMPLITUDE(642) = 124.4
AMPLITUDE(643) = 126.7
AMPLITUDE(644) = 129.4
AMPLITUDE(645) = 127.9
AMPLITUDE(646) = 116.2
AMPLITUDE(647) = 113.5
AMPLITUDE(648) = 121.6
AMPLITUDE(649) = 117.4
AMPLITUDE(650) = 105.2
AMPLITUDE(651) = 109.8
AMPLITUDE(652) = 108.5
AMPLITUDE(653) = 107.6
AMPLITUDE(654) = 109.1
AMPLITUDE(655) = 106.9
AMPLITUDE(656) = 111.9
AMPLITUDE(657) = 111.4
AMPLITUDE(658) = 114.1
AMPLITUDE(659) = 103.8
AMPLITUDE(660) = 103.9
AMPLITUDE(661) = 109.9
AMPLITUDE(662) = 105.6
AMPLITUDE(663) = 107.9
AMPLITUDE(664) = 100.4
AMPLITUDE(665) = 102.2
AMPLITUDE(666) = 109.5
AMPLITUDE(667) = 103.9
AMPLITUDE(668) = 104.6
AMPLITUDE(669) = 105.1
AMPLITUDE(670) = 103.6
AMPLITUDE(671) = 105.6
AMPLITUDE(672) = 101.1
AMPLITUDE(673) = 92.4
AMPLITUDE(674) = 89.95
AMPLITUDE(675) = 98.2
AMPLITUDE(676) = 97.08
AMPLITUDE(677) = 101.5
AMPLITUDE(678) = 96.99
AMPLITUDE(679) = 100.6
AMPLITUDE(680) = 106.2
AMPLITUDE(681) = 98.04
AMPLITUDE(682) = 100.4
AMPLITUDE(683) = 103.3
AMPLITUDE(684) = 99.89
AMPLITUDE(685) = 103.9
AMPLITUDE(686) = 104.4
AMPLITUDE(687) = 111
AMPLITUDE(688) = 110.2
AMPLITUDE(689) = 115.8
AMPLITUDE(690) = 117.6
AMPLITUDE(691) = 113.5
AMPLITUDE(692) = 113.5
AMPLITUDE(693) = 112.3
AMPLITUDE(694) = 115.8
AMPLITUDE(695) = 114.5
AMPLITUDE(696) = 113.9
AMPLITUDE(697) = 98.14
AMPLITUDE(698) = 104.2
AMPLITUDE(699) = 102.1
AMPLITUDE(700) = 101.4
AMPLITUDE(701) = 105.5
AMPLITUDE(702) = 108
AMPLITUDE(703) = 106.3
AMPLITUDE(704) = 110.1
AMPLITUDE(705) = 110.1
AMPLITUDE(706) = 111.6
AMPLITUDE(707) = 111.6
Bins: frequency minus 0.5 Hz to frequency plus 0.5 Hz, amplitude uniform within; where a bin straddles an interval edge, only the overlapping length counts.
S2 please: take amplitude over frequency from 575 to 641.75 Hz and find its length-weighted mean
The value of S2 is 136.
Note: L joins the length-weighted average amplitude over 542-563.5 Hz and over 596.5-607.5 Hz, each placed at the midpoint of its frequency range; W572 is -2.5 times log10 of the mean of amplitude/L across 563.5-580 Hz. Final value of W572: 0.24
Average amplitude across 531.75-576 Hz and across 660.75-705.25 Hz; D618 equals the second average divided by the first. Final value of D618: 0.68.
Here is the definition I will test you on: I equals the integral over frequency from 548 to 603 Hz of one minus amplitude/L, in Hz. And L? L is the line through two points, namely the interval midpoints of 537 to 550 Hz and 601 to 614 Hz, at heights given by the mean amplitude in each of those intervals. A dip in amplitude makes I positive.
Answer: 3.6 Hz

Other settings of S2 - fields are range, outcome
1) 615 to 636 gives 127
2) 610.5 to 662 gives 125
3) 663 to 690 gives 103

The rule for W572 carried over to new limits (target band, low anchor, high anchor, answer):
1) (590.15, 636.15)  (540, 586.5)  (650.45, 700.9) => -0.09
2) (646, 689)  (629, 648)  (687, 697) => 0.18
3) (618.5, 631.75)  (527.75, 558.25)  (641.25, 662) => 0.04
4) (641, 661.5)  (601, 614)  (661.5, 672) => 0.02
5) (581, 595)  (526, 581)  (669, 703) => 0.01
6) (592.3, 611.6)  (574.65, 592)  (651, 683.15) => -0.24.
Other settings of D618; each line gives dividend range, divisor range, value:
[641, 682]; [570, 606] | 0.80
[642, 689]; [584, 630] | 0.78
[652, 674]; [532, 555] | 0.65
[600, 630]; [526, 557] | 0.83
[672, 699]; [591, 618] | 0.72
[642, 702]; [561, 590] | 0.82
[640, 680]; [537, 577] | 0.72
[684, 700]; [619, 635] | 0.86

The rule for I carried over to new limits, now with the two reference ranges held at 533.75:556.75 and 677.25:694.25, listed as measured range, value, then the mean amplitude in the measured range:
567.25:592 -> 3.8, 126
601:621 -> -0.2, 138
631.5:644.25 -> -1.8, 144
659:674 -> 1.5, 104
